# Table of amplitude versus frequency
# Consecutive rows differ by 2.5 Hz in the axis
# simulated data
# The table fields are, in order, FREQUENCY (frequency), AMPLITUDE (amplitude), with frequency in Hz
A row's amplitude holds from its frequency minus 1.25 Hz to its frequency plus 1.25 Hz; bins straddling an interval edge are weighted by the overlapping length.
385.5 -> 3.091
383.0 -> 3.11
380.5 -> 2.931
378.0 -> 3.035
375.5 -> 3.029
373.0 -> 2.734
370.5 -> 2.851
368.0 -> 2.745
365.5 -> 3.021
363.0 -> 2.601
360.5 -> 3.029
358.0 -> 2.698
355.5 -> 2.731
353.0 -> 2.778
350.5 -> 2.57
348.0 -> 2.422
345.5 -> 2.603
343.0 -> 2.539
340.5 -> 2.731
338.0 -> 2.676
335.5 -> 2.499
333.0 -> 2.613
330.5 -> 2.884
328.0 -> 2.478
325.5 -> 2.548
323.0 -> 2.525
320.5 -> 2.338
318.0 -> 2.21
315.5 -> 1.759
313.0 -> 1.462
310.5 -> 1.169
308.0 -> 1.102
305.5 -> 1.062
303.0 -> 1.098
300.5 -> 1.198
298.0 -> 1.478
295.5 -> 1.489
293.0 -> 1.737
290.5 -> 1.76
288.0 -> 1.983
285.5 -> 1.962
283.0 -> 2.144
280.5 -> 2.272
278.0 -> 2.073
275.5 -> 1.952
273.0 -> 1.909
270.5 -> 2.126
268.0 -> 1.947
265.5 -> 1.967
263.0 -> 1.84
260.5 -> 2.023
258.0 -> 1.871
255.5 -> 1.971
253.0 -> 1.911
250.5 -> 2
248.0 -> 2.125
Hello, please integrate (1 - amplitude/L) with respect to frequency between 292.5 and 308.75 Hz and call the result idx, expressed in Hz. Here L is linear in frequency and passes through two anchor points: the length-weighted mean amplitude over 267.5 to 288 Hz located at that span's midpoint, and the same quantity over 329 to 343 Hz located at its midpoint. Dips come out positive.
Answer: 7.0 Hz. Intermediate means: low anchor 2.05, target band 1.3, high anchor 2.66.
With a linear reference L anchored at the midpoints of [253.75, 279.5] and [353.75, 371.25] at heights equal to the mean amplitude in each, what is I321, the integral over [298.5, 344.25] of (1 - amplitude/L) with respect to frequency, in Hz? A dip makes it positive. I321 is 8.1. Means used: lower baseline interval 1.97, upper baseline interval 2.81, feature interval 2.04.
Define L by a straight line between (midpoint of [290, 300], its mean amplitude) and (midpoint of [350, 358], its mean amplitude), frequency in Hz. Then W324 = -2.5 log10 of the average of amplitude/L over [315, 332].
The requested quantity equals -0.142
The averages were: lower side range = 1.57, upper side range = 2.71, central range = 2.42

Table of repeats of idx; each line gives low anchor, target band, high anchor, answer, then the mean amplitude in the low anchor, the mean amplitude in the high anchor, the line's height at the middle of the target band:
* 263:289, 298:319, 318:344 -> 8.70 Hz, 2.02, 2.57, 2.34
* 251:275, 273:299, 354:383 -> 3.07 Hz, 1.95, 2.87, 2.15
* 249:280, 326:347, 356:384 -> -0.24 Hz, 1.97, 2.88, 2.59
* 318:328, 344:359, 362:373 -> 0.23 Hz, 2.44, 2.8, 2.67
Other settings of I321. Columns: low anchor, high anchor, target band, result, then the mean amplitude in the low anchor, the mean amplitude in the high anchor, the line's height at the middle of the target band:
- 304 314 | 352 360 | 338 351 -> -1.2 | 1.19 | 2.76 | 2.38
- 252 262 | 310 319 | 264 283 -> -1.8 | 1.94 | 1.67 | 1.87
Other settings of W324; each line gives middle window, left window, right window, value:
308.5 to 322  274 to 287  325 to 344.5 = 0.35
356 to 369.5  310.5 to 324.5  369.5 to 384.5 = -0.04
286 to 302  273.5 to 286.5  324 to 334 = 0.35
